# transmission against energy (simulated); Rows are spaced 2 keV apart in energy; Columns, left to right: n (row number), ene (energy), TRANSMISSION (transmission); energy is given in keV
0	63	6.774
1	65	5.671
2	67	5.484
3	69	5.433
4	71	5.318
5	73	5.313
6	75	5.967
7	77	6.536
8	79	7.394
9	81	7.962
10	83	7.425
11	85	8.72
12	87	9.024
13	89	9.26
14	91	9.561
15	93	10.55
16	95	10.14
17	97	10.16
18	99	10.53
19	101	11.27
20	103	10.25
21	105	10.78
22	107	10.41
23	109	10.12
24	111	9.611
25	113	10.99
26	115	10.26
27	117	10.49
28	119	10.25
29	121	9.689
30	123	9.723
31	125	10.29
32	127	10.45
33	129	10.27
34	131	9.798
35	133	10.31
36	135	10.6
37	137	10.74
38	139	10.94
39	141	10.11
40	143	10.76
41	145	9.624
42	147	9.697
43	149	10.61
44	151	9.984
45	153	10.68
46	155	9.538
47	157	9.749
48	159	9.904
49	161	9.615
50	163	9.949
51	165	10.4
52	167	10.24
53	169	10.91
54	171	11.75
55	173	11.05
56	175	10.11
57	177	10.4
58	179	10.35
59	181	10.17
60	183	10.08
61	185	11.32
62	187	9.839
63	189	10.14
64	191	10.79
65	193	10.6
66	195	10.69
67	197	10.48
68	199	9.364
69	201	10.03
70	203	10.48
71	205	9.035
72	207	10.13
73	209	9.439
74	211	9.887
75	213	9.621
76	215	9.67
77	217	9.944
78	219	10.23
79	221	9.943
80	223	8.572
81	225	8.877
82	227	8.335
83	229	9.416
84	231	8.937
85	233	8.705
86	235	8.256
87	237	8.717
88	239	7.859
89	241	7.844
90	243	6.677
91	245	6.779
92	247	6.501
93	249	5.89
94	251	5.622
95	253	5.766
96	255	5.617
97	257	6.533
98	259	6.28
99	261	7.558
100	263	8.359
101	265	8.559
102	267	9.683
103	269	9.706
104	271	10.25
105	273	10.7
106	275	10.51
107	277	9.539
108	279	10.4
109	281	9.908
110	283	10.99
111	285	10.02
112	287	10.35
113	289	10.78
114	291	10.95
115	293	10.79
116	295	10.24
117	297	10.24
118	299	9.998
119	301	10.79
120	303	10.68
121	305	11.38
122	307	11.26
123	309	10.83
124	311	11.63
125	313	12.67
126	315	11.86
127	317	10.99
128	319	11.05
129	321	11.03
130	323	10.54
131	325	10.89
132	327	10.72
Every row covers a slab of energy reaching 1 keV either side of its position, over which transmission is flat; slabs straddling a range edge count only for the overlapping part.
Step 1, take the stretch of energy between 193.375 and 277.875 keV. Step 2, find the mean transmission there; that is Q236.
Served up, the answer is 8.7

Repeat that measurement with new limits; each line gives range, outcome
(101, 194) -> 10.3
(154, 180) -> 10.3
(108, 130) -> 10.2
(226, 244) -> 8.31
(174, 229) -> 9.94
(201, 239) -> 9.32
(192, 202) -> 10.2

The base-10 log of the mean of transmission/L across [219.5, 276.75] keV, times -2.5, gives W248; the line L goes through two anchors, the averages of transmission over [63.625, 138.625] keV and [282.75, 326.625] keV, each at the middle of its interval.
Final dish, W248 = 0.27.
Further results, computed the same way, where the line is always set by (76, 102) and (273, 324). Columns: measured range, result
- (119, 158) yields -0.075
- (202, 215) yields 0.033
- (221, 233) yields 0.148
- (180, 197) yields -0.059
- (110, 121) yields -0.104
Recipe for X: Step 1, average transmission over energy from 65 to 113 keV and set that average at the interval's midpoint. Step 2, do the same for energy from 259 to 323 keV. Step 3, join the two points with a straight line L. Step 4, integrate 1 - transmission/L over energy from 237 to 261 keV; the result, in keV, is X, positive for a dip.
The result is 8.1 keV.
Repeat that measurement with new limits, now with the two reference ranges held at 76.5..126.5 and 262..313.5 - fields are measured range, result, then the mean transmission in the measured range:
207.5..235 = 2.2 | 9.33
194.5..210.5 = 0.2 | 9.93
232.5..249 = 4.4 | 7.53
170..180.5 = -0.8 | 10.7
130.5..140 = -0.7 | 10.5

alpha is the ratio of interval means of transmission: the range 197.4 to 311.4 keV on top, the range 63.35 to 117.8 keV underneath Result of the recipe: 1.06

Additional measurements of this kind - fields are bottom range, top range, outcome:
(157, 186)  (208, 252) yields 0.81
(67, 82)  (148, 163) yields 1.61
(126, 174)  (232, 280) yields 0.78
